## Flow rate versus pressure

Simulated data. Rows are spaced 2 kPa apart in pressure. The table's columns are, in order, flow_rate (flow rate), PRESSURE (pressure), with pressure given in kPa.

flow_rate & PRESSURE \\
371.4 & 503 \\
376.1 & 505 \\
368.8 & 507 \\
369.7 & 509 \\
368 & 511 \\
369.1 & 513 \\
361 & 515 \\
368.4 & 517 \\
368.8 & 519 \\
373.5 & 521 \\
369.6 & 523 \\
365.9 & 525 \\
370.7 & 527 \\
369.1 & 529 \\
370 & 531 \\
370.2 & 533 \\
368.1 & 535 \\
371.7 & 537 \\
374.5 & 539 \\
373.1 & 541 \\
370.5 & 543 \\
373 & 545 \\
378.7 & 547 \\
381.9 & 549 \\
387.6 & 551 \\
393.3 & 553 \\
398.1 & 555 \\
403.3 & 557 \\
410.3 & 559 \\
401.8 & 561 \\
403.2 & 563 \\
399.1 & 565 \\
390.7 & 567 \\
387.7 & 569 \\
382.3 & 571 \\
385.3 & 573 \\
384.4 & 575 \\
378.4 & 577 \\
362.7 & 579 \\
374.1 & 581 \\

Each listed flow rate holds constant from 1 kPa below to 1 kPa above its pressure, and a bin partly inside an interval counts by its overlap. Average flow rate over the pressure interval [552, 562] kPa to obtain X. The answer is 401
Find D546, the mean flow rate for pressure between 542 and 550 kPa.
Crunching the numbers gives 376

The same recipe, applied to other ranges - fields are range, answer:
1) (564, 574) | 389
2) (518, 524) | 371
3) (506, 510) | 369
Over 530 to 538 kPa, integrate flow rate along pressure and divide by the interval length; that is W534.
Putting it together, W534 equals 370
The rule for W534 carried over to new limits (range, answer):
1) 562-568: 398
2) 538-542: 374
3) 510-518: 367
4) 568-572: 385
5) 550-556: 393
